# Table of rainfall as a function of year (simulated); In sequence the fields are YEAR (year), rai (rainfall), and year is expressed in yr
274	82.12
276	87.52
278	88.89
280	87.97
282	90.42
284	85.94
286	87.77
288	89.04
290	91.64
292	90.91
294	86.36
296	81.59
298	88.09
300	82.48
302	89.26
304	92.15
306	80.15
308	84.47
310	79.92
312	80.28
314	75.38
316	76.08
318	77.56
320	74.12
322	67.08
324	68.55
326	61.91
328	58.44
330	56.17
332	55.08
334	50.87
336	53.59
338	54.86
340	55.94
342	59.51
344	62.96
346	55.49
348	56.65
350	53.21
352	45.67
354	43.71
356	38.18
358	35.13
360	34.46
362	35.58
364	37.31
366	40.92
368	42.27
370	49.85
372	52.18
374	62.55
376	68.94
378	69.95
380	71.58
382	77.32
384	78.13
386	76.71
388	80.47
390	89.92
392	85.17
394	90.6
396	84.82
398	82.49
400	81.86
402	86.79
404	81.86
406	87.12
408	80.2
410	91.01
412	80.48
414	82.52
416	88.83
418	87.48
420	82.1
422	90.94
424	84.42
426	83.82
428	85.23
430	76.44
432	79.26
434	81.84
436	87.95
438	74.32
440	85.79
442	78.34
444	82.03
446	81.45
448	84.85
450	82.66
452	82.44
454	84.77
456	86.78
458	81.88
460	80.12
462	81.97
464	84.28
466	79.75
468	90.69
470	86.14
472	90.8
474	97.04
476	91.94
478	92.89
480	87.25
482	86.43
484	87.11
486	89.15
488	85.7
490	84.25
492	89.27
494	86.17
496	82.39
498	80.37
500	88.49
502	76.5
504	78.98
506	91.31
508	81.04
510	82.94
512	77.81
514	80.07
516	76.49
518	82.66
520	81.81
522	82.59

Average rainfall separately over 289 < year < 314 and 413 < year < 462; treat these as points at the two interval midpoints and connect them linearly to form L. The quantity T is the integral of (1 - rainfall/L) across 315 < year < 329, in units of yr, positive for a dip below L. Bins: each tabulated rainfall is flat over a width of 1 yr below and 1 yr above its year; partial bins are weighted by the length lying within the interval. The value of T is 2.6 yr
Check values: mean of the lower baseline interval 85.2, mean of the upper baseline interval 83.2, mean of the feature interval 69.1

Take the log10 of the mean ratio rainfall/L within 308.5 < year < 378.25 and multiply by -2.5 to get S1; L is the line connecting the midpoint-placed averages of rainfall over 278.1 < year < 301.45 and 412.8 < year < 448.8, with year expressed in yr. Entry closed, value 0.45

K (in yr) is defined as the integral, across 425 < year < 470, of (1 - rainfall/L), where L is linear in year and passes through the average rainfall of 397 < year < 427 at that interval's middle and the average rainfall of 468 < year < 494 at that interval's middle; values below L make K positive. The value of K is 2.22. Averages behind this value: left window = 84.8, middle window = 82.7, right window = 89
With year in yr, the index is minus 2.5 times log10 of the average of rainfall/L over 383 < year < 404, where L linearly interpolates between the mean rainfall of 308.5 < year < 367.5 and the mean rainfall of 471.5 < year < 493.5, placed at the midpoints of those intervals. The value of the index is -0.20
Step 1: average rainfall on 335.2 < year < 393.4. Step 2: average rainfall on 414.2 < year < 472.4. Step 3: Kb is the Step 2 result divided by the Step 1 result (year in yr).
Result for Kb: 1.45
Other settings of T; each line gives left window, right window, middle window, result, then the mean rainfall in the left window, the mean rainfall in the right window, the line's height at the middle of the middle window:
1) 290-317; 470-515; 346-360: 6.5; 83.9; 85.8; 84.4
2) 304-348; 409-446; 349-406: 8.9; 66.5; 83.4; 75.1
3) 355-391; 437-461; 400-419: -4.2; 57.9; 82.1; 69.5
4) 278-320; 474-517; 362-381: 6.9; 84.7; 84.9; 84.8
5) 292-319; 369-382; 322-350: 6.3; 82.9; 63.6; 74.5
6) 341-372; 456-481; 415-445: -4.3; 46.3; 87.1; 73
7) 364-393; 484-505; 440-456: -1.2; 66.5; 84.3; 77.2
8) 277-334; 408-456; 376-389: 1.0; 79.1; 83.4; 81.7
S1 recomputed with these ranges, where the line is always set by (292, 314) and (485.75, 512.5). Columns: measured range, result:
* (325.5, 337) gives 0.449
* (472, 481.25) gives -0.100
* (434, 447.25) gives 0.030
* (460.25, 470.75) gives -0.004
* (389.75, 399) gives -0.028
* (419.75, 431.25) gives 0.003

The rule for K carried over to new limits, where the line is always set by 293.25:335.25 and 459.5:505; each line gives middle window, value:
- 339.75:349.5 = 2.35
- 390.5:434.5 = -1.76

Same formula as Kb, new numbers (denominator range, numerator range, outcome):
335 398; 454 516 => 1.42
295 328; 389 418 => 1.09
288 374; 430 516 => 1.33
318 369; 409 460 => 1.59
